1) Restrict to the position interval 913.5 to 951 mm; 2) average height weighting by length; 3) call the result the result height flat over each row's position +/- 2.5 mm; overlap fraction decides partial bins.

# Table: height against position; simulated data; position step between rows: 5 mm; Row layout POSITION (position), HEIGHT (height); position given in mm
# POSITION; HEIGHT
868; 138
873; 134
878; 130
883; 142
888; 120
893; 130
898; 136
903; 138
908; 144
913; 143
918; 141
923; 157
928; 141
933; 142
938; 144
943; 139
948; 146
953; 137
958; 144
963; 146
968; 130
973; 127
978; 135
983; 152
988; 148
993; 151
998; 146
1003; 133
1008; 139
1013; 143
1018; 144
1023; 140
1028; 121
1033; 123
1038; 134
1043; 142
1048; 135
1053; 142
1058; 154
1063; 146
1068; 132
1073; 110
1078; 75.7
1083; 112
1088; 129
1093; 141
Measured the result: 144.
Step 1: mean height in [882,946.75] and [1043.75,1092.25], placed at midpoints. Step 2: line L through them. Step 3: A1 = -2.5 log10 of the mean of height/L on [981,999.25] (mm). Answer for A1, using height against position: -0.12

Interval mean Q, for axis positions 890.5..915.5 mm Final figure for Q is 138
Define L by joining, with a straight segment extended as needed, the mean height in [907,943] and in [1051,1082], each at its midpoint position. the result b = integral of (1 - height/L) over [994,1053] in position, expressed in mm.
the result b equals -2.55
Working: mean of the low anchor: 144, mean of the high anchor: 126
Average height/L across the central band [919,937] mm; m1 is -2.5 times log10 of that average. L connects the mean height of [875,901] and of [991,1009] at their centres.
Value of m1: -0.08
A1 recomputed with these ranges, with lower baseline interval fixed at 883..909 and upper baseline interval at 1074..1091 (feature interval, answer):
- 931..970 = -0.12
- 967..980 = -0.07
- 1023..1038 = -0.11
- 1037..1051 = -0.22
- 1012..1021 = -0.23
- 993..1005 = -0.19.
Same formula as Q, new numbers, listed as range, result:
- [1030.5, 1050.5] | 134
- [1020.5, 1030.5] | 130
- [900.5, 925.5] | 145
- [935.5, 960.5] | 142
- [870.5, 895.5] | 131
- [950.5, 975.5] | 137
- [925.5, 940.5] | 142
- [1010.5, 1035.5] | 134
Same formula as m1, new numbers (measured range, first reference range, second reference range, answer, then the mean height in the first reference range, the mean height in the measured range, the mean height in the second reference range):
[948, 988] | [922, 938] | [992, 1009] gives 0.03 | 145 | 140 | 142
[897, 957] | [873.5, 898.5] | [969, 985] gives -0.07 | 131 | 143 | 137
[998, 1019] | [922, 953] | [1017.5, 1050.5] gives -0.03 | 144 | 140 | 134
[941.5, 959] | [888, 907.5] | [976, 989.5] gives 0.00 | 134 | 141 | 145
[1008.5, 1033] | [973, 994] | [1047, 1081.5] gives 0.00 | 144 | 136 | 127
